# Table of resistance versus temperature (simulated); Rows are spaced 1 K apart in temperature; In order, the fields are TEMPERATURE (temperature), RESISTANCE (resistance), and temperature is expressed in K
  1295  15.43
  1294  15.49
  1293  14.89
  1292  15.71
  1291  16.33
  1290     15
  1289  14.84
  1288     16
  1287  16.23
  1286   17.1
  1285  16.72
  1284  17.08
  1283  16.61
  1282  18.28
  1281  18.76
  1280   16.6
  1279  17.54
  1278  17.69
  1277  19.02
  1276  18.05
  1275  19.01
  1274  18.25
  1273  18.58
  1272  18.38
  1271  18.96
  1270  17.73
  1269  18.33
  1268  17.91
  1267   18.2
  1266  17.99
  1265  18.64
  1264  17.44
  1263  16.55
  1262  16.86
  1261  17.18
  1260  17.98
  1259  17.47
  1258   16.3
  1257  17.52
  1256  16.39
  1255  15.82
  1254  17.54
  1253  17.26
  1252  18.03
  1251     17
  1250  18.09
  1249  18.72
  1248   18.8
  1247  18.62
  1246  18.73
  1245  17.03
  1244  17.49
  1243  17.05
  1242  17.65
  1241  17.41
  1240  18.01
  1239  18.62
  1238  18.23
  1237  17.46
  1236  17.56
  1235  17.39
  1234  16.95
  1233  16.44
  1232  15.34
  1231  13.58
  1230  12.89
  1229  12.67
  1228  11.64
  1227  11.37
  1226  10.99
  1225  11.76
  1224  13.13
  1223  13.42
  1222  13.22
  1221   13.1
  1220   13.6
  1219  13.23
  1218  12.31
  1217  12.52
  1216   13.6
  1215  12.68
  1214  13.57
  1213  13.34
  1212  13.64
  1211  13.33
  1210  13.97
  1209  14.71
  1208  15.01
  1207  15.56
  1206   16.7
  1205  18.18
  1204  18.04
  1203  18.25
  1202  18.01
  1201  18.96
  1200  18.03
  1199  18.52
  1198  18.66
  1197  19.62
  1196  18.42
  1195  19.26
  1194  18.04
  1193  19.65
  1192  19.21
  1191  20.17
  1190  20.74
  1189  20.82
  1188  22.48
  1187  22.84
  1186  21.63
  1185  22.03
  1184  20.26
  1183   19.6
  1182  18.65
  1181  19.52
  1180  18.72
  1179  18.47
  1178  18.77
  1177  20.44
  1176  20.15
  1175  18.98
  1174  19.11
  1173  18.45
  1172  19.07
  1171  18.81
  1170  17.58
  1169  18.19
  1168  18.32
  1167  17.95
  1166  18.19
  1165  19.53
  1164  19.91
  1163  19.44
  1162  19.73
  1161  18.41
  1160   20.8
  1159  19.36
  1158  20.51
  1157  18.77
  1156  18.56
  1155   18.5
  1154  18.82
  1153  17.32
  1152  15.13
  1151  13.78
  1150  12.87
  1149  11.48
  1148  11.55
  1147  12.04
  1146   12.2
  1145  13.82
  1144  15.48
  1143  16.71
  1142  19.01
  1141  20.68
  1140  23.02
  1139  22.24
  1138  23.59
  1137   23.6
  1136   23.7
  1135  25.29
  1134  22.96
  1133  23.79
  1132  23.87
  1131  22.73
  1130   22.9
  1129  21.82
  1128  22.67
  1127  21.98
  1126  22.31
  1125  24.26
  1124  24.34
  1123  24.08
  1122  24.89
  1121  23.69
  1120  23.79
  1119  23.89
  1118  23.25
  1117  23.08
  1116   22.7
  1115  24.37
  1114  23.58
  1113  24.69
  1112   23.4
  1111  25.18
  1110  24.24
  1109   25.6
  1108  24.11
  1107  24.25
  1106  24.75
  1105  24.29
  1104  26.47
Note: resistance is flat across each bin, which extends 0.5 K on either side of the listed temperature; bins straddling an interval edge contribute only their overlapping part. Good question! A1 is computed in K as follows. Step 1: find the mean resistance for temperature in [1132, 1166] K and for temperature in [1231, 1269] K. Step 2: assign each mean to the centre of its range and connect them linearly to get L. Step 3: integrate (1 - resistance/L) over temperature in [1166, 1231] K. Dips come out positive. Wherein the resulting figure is 4.2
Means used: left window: 18.6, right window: 17.5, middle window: 16.9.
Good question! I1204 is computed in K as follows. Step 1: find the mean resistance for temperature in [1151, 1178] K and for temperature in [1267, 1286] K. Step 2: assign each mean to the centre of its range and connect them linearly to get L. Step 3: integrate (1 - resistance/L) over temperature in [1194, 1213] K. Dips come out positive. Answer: 1.5 K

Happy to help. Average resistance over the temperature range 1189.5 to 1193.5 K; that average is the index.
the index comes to 19.9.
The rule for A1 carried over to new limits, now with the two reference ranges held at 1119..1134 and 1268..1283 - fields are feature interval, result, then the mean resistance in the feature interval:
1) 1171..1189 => 1.3 K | 19.9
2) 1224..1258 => 5.3 K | 16.3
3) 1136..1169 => 6.6 K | 17.9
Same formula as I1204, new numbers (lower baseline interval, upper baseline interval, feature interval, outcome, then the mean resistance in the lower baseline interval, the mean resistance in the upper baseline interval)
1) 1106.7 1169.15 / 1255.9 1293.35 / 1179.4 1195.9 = -0.6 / 20.7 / 17.3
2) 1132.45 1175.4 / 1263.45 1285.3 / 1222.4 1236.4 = 3.3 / 18.5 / 18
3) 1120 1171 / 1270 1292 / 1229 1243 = 1.2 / 19.7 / 17.4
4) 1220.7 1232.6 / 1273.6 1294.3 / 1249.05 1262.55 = -2.1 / 12.8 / 16.9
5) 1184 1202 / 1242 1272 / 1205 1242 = 8.4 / 19.9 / 17.7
